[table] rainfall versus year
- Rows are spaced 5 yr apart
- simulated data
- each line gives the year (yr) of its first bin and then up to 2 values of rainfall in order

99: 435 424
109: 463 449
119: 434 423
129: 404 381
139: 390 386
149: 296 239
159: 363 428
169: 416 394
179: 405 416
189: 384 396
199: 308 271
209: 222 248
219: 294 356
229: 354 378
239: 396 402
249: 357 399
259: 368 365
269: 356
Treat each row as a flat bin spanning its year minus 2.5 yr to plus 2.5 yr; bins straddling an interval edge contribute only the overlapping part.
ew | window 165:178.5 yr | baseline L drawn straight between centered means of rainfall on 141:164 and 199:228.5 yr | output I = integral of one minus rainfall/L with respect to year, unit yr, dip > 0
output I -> -3.7 yr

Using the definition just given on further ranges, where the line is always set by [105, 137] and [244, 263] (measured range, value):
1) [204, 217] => 4.92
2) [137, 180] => 4.62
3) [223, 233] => 0.73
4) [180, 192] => 0.04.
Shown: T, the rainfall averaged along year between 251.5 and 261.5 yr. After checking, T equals 384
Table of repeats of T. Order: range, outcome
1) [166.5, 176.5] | 405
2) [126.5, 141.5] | 392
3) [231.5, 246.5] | 392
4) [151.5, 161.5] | 301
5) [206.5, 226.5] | 280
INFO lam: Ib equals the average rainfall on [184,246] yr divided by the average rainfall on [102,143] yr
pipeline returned 0.80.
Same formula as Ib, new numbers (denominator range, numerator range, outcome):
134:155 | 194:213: 0.83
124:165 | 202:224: 0.74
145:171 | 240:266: 1.09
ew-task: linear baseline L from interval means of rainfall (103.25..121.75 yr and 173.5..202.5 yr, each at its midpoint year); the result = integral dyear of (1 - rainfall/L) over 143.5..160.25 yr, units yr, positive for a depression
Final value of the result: 4.1 yr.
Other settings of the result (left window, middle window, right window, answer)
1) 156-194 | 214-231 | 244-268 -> 2.78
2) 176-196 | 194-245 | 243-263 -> 8.49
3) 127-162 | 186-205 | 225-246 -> 1.05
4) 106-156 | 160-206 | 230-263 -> 0.57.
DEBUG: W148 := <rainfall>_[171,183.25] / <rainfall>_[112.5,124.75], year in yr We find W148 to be 0.92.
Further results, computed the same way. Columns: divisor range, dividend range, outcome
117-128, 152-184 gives 0.89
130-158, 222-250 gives 1.09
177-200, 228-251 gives 0.98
